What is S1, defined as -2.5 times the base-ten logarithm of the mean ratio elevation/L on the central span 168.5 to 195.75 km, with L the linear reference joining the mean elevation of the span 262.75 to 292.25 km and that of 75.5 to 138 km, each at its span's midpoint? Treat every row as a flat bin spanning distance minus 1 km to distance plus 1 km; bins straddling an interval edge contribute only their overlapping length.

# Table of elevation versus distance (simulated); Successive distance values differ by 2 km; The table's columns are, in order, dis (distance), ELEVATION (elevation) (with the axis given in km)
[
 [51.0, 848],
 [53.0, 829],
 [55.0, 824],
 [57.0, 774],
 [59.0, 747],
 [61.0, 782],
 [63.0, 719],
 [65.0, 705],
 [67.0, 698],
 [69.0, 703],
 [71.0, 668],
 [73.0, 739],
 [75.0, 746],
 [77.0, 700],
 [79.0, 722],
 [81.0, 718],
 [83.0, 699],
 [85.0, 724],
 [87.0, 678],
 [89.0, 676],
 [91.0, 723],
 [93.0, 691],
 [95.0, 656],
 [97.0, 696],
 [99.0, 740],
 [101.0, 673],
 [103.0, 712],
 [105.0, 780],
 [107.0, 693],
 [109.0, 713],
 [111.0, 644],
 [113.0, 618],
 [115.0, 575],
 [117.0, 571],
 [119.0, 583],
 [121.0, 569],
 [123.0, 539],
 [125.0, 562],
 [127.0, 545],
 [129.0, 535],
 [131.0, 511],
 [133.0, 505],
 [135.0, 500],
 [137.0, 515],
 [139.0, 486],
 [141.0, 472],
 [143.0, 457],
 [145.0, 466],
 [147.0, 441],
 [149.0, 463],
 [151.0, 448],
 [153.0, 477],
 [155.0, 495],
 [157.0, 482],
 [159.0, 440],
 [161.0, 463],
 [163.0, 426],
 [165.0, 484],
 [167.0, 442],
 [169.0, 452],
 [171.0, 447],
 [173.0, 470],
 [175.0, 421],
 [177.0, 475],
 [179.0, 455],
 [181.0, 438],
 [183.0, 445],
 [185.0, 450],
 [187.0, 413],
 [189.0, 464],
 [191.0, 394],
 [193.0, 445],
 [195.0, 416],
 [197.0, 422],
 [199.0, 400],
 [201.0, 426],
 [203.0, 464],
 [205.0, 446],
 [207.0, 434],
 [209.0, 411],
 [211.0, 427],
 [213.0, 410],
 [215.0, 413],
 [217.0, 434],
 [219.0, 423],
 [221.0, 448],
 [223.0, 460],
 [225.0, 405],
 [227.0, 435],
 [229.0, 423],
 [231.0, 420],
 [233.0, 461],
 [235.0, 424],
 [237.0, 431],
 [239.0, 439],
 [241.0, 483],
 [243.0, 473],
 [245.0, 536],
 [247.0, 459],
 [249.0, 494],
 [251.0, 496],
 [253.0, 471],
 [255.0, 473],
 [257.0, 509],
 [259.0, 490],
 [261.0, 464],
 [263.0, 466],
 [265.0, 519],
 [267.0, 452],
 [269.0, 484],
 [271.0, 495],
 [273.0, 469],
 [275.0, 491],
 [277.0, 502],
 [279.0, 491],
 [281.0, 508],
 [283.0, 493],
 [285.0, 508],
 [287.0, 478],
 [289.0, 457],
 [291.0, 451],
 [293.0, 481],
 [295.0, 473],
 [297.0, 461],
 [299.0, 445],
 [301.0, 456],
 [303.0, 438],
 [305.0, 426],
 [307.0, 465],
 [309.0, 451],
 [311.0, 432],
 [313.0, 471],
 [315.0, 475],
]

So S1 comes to 0.278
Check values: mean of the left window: 638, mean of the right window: 485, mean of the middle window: 442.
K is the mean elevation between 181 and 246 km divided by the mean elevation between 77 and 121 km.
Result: 0.6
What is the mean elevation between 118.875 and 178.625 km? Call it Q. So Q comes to 484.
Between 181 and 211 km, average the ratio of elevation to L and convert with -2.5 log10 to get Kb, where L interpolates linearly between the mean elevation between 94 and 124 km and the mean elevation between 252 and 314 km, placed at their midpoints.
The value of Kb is 0.29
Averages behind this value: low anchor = 651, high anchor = 473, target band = 431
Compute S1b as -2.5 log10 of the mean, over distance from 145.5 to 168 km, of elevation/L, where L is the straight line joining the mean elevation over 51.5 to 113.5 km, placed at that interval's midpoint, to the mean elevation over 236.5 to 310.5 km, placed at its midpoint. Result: 0.329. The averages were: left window 718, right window 475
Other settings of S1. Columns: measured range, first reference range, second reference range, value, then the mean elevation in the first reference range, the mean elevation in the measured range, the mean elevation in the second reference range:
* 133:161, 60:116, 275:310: 0.317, 700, 473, 470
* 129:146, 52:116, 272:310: 0.302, 711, 492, 471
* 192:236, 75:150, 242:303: 0.225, 611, 429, 481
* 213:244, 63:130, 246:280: 0.191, 667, 437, 484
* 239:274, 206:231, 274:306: -0.075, 427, 483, 472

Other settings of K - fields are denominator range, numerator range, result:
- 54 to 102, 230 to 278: 0.66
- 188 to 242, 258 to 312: 1.09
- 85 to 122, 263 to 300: 0.72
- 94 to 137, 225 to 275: 0.76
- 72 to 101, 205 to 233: 0.61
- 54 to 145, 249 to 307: 0.73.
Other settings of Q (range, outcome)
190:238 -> 428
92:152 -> 579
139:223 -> 445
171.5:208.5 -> 437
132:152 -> 475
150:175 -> 459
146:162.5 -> 462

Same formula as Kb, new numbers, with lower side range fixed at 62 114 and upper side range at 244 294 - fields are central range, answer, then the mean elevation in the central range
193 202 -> 0.34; 419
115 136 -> 0.21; 544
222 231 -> 0.24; 430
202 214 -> 0.28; 432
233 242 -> 0.17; 446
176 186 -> 0.29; 453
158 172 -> 0.33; 451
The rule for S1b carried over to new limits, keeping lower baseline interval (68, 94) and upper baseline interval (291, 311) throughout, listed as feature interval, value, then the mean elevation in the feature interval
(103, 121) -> 0.04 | 646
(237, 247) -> 0.10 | 475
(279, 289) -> -0.04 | 492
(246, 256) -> 0.07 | 479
